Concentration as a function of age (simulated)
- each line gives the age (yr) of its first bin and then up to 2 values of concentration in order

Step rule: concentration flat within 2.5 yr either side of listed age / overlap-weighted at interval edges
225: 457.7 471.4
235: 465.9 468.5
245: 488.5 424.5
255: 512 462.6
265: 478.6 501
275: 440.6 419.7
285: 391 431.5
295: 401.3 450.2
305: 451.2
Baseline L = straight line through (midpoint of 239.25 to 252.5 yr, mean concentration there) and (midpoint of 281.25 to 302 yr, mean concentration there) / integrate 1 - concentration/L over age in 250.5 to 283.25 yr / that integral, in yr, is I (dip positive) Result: -1.8 yr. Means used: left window 459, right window 418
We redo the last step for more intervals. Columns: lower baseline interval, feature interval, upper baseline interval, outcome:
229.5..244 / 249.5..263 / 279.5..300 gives -0.7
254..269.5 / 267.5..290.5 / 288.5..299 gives 0.6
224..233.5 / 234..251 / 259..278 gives 0.1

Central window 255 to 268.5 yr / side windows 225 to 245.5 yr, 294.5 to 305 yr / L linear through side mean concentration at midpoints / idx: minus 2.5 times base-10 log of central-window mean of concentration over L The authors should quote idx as -0.056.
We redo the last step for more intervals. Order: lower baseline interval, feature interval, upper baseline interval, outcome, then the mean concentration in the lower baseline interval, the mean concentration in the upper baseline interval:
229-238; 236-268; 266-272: 0.02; 468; 495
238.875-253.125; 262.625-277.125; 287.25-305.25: -0.06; 462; 431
